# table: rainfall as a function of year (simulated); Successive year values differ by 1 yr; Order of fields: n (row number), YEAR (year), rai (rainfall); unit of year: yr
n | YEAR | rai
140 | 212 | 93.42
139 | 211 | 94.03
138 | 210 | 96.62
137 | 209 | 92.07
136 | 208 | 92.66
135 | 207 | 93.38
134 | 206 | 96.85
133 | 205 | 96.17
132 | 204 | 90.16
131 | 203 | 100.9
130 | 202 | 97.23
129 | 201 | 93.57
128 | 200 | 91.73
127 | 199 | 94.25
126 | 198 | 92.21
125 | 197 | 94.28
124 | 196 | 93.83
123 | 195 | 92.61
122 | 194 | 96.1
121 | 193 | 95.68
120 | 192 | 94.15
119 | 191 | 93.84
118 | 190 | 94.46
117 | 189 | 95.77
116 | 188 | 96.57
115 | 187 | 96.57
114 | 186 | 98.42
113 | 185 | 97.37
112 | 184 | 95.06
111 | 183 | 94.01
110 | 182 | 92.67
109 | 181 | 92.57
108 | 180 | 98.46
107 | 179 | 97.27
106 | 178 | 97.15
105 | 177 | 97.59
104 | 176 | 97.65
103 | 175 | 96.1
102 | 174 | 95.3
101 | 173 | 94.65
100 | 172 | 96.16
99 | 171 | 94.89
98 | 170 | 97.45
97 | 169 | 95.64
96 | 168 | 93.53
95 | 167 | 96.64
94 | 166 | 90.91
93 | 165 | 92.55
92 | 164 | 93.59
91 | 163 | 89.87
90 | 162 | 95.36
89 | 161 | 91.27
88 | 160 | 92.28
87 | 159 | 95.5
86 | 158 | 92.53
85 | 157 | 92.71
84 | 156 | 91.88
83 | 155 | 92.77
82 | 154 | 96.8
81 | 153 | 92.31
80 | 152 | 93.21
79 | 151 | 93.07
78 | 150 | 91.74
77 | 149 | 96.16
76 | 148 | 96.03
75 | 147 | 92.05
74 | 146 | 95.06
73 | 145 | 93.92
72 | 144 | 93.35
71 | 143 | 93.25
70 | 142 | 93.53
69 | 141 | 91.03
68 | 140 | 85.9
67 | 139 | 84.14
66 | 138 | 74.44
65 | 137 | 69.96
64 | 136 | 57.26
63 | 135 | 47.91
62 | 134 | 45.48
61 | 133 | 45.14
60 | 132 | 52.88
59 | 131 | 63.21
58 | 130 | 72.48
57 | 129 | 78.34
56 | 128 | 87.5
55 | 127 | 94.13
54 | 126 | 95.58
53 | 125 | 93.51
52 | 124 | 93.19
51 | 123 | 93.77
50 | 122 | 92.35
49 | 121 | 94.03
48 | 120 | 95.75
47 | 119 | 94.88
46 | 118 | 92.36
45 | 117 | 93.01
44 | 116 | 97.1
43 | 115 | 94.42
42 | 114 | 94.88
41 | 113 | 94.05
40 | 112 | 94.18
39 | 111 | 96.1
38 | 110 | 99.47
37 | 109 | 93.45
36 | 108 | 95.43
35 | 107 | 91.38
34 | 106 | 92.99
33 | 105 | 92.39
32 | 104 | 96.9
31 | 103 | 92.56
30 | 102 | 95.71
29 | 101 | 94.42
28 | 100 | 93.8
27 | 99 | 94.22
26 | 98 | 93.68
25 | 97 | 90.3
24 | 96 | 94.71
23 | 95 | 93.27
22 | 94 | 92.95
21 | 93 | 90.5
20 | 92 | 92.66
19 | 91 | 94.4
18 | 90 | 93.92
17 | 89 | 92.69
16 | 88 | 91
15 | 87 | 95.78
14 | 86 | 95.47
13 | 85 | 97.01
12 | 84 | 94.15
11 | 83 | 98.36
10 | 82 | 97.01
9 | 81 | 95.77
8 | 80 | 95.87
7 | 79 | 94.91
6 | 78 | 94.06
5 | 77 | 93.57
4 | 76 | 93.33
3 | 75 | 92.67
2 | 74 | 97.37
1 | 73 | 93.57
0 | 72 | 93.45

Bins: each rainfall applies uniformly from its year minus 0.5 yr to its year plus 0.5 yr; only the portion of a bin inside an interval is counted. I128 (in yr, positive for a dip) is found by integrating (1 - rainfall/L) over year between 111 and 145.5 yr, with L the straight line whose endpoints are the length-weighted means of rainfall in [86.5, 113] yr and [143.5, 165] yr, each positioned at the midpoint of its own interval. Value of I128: 3.7 yr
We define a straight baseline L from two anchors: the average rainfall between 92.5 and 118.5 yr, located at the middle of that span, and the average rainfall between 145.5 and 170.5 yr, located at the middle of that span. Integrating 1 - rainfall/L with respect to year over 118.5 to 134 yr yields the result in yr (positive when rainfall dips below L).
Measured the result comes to 2.0 yr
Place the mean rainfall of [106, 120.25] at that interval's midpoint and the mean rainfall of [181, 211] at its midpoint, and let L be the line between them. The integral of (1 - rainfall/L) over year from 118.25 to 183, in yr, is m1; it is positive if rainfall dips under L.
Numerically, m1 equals 4.2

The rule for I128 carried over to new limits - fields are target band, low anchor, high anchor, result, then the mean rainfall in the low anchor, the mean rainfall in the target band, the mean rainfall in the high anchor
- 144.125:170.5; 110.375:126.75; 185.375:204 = 0.3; 94.4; 93.6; 95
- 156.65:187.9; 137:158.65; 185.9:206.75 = -0.6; 91.2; 94.9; 94.9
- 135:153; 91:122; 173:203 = 1.5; 94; 86.9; 95.3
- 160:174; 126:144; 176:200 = -1.2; 73.9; 94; 95.2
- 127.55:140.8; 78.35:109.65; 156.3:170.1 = 3.8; 94.1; 67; 93.4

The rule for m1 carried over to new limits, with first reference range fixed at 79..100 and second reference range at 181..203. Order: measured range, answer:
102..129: 0.2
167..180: -0.2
